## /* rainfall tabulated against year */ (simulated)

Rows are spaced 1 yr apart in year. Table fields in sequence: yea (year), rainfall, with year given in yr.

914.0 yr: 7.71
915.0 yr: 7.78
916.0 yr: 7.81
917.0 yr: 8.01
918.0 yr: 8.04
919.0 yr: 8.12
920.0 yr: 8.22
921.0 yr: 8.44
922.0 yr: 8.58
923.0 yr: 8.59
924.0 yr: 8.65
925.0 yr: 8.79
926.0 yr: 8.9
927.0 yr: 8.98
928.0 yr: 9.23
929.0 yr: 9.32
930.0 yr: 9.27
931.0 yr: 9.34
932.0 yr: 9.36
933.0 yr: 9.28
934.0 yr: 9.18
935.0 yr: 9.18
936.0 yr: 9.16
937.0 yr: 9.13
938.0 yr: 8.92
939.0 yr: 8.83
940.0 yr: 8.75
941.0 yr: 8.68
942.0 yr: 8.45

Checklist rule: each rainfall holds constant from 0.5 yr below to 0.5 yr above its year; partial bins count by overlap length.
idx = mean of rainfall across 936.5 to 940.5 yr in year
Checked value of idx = 8.91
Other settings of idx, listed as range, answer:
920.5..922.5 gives 8.51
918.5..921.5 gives 8.26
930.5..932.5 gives 9.35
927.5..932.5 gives 9.3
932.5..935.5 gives 9.21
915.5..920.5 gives 8.04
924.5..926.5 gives 8.84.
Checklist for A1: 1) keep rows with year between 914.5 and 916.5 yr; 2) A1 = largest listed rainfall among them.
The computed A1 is 7.81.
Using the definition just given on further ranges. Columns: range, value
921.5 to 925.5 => 8.79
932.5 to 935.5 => 9.28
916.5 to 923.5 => 8.59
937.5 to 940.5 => 8.92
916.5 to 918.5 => 8.04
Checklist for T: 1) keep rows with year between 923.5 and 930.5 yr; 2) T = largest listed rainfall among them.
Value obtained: 9.32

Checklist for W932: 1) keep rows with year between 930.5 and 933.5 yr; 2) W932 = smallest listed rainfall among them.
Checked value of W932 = 9.28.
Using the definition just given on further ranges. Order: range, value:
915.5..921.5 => 7.81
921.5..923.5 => 8.58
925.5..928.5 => 8.9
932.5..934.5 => 9.18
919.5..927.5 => 8.22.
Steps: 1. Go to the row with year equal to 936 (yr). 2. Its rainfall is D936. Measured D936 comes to 9.16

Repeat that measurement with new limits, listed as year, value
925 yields 8.79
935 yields 9.18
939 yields 8.83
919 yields 8.12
